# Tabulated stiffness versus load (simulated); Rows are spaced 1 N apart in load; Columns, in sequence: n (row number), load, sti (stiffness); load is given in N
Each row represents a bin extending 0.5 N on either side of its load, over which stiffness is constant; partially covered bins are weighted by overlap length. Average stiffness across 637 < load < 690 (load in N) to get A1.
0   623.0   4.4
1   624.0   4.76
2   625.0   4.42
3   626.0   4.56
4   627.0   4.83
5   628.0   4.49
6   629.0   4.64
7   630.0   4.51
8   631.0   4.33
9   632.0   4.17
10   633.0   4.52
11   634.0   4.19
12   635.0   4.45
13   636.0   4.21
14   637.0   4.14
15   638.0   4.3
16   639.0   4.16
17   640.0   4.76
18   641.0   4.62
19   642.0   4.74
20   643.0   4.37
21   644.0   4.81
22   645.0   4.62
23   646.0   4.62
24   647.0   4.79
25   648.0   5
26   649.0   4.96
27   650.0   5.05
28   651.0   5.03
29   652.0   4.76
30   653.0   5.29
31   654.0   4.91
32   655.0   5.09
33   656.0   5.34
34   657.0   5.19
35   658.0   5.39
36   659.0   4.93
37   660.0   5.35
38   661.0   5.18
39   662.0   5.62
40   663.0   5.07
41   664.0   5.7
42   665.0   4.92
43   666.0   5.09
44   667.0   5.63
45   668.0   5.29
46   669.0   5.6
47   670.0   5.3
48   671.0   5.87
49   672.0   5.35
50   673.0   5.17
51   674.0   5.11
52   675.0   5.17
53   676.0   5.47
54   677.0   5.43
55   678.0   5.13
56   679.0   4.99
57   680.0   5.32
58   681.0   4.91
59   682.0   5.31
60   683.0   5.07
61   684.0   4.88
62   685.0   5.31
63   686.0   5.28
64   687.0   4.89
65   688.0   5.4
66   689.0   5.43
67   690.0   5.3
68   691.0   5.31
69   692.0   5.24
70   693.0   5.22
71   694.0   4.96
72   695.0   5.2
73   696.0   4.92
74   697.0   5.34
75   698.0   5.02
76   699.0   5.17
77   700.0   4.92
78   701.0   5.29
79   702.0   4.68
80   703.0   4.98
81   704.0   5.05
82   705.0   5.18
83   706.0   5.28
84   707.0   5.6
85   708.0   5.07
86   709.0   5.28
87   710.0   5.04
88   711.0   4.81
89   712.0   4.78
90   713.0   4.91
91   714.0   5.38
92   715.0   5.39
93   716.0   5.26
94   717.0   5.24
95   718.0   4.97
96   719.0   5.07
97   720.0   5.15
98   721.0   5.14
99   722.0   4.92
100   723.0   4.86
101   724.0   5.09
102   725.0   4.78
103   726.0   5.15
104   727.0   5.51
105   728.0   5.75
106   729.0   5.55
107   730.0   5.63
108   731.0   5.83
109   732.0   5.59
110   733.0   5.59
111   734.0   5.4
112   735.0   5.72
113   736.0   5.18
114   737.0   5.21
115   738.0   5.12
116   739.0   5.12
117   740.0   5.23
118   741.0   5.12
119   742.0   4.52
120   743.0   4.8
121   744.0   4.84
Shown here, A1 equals 5.09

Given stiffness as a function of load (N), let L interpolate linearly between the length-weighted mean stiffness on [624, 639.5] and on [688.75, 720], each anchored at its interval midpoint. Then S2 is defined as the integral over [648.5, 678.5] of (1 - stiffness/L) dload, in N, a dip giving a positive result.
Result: -3.3 N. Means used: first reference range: 4.41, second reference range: 5.14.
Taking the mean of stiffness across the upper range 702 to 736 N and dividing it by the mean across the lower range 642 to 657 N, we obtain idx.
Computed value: 1.1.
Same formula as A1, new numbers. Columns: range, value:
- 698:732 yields 5.18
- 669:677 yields 5.37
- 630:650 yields 4.53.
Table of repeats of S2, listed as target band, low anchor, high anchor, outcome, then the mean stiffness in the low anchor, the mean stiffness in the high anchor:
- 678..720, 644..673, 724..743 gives 0.9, 5.17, 5.31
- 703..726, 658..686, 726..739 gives 1.3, 5.27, 5.48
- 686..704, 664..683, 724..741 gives 0.6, 5.29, 5.38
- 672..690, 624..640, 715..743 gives -1.4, 4.42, 5.24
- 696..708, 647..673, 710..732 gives 0.2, 5.23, 5.2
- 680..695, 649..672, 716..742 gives 0.2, 5.25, 5.26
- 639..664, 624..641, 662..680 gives -0.5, 4.43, 5.32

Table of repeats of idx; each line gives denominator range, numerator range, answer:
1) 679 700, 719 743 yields 1.02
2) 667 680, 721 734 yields 1.00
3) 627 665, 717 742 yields 1.10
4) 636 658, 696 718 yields 1.07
